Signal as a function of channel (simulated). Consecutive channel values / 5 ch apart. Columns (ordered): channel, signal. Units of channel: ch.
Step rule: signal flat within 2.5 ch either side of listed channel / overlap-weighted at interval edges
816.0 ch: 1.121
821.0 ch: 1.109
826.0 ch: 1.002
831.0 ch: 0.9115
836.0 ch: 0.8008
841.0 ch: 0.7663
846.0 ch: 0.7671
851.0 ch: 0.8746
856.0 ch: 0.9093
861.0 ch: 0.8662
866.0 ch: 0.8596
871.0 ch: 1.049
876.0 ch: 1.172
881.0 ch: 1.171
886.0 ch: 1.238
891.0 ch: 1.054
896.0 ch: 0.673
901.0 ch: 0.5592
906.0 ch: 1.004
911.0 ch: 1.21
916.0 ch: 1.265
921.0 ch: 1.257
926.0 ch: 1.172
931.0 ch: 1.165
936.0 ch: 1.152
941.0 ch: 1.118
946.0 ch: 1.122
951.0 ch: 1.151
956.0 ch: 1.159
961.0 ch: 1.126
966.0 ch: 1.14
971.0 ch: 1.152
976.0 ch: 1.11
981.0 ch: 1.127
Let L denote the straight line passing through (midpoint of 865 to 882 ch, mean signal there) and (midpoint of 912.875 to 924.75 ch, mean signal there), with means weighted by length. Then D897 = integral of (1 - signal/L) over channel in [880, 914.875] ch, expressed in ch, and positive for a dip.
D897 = 5.2 ch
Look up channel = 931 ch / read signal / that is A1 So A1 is 1.165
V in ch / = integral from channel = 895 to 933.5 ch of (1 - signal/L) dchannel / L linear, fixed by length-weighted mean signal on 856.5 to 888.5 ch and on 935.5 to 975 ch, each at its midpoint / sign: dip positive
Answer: 1.5 ch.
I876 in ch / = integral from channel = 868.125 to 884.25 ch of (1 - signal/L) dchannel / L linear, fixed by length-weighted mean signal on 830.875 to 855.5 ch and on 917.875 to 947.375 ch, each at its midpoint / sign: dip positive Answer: -3.0 ch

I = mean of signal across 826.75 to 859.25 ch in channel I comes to 0.848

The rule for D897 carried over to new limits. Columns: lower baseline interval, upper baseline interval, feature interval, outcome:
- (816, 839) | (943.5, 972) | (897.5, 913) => 2.5 ch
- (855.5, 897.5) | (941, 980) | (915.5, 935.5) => -2.2 ch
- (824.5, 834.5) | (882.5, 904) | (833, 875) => 2.2 ch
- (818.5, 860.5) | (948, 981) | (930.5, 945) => -0.7 ch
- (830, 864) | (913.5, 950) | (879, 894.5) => -2.0 ch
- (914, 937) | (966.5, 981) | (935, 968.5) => 0.8 ch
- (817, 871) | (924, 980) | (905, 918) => -1.5 ch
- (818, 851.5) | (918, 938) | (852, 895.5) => 0.1 ch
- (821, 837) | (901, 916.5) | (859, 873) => 1.0 ch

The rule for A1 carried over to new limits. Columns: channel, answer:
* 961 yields 1.126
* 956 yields 1.159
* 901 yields 0.5592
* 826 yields 1.002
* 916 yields 1.265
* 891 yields 1.054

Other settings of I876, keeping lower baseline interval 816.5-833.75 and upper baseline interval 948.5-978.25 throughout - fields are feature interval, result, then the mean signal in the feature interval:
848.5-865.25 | 2.6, 0.881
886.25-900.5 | 2.6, 0.88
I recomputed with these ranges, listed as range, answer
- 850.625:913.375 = 0.975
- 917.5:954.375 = 1.17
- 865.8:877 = 1.04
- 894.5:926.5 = 1.02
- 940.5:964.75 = 1.14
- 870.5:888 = 1.17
